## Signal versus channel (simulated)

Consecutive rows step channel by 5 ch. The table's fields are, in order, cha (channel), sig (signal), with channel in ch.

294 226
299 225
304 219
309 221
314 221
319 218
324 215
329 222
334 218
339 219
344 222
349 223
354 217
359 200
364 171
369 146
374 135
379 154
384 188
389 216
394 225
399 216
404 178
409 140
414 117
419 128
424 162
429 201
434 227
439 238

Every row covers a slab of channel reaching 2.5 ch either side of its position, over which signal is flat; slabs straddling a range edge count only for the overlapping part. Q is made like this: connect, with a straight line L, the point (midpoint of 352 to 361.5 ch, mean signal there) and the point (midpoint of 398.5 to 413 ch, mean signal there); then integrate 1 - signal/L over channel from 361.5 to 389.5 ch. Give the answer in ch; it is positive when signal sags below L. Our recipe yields 3.84 ch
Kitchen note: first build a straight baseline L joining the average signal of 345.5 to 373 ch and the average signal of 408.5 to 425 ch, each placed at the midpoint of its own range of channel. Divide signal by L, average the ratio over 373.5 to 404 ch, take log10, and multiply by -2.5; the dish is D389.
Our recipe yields -0.20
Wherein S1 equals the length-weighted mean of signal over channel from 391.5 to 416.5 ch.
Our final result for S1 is 175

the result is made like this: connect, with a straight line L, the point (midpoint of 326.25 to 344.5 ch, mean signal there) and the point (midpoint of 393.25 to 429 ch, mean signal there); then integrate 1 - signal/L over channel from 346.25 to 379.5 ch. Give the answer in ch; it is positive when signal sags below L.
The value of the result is 3.6 ch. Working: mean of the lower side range 220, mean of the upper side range 166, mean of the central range 180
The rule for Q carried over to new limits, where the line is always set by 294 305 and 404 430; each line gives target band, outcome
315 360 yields -4.2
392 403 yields -3.6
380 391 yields -1.7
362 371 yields 1.1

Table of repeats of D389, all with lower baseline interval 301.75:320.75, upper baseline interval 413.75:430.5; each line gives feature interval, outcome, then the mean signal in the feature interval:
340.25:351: -0.12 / 222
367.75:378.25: 0.27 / 142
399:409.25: -0.08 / 177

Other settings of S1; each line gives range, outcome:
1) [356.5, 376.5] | 163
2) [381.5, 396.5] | 210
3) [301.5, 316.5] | 220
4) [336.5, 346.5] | 220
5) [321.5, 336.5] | 218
